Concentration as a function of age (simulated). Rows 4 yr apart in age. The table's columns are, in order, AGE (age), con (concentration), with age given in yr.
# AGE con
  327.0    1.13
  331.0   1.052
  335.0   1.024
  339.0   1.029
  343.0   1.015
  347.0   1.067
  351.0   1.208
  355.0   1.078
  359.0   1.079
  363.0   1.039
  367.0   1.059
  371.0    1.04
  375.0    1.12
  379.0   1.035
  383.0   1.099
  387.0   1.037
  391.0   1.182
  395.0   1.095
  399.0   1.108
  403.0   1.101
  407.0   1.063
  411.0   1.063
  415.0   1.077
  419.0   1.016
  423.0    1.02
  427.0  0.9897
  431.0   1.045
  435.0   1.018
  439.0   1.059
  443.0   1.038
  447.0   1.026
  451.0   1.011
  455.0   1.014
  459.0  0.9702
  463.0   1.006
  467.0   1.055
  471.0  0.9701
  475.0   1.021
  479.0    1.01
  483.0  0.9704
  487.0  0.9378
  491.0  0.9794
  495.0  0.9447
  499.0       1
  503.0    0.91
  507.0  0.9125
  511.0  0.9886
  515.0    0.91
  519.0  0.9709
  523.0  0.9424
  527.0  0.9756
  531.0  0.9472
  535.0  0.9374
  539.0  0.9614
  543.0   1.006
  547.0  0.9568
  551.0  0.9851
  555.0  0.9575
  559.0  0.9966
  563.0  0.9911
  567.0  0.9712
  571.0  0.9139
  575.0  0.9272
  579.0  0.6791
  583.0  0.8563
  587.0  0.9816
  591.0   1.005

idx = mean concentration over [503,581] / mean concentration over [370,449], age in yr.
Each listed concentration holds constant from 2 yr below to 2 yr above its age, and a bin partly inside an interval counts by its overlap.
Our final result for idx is 0.89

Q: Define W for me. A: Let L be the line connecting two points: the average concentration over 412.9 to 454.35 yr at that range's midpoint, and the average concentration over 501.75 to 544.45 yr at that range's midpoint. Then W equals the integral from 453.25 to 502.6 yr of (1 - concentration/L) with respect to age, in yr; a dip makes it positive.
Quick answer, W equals 0.2 yr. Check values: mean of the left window 1.03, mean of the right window 0.951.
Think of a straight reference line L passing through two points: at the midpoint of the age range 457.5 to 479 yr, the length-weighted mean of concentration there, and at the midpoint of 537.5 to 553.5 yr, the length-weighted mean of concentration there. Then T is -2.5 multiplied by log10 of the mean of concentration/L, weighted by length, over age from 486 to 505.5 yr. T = 0.05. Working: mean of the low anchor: 1.01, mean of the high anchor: 0.977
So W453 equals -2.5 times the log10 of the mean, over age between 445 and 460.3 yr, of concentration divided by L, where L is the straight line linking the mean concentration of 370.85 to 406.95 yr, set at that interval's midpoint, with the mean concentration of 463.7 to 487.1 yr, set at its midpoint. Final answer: 0.018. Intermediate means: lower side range 1.09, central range 1.01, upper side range 0.999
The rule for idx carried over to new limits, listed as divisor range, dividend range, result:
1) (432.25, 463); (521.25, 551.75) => 0.95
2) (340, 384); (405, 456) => 0.96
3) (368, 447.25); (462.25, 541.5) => 0.91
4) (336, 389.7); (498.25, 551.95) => 0.89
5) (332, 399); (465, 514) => 0.90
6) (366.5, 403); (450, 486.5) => 0.92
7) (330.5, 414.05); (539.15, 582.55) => 0.87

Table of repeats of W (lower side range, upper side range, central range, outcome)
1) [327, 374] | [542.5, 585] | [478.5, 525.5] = 0.66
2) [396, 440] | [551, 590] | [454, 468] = 0.11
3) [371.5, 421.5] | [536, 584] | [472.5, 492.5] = 0.42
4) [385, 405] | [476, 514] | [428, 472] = 0.26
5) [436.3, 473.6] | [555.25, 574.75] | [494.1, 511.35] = 0.79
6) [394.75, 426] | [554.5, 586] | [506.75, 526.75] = 0.25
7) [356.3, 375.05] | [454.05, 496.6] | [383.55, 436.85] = -1.60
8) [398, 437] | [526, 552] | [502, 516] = 0.76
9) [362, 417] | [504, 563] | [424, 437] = 0.36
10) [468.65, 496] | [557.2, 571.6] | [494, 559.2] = 1.16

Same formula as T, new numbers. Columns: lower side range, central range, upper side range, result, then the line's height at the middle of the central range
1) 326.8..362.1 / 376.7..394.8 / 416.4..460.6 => -0.041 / 1.05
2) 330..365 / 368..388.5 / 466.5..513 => -0.021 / 1.05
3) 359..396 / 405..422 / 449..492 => -0.007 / 1.05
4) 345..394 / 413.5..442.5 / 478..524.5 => -0.003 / 1.03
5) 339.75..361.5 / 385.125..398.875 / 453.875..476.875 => -0.050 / 1.06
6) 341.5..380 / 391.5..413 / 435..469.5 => -0.042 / 1.05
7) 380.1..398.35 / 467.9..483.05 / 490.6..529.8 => -0.006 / 0.995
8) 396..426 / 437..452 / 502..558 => -0.003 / 1.03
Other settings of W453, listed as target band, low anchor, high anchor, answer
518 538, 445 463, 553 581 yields -0.01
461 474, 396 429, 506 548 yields 0.00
